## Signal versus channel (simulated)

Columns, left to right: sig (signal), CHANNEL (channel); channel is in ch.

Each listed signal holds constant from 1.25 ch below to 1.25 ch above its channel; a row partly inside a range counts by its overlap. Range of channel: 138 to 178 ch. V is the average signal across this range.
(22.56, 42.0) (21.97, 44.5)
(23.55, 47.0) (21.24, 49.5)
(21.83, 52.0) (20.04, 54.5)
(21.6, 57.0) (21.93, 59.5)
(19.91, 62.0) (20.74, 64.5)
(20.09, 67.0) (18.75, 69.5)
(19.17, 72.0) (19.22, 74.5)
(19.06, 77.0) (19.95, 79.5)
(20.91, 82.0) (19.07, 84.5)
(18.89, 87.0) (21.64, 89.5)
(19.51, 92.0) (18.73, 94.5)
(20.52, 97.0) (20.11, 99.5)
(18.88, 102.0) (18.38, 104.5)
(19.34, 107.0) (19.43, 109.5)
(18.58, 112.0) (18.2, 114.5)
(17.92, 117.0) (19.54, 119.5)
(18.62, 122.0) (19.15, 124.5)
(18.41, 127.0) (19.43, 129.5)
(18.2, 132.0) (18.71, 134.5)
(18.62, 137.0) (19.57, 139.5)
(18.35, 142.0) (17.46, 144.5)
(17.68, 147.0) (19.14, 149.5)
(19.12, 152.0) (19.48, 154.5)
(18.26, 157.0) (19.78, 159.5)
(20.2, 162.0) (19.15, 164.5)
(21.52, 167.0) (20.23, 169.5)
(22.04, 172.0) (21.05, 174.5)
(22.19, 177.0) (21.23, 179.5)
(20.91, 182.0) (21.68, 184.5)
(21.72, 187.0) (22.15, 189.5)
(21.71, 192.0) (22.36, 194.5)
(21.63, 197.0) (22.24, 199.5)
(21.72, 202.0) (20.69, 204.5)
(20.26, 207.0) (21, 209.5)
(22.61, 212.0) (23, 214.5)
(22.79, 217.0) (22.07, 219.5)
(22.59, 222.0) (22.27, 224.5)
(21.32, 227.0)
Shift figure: 19.7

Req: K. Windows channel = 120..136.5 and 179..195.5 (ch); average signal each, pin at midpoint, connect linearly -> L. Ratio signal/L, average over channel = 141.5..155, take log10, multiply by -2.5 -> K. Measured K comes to 0.07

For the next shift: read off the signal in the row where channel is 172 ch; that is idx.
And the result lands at 22.04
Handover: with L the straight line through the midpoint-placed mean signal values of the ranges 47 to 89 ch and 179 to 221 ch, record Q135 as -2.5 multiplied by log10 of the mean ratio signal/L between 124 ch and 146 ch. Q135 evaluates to 0.13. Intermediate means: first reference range 20.3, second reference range 21.8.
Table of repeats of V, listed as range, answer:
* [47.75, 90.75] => 20.3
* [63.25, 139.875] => 19.3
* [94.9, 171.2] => 19.1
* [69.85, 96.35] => 19.6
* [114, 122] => 18.6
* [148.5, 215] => 21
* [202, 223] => 21.9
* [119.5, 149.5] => 18.6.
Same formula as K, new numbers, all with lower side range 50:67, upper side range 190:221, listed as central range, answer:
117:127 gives 0.134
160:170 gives 0.071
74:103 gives 0.075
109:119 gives 0.150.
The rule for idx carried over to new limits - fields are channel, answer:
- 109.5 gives 19.43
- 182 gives 20.91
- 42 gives 22.56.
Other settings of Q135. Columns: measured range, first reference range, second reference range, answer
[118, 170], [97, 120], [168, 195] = 0.07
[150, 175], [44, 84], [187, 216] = 0.07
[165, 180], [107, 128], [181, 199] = -0.01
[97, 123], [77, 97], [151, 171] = 0.05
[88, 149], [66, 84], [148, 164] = 0.03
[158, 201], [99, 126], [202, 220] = -0.02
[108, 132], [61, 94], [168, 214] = 0.09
